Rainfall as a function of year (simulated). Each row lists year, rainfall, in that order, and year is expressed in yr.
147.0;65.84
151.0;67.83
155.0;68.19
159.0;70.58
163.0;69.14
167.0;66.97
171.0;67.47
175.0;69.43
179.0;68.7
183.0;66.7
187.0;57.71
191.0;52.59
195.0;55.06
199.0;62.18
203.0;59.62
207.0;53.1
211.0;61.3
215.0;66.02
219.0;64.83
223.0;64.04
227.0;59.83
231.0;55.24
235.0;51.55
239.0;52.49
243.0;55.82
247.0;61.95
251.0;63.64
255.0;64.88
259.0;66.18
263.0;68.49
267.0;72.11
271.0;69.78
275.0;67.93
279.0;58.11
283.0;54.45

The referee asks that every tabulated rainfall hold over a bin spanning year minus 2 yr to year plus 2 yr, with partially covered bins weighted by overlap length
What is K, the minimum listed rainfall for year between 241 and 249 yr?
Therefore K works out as 55.82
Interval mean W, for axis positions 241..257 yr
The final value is 61.6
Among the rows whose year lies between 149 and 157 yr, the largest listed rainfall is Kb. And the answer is 68.19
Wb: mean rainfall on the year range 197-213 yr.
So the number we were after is 59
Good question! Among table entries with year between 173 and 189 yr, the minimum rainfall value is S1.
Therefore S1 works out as 57.71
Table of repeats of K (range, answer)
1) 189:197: 52.59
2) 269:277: 67.93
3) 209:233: 55.24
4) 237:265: 52.49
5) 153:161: 68.19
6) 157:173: 66.97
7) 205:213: 53.1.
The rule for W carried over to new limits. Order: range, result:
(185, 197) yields 55.1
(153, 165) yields 69.3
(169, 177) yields 68.5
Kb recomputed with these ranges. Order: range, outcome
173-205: 69.43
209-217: 66.02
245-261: 66.18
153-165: 70.58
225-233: 59.83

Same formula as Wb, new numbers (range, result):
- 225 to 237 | 55.5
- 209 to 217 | 63.7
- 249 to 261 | 64.9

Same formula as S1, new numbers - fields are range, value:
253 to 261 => 64.88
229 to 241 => 51.55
